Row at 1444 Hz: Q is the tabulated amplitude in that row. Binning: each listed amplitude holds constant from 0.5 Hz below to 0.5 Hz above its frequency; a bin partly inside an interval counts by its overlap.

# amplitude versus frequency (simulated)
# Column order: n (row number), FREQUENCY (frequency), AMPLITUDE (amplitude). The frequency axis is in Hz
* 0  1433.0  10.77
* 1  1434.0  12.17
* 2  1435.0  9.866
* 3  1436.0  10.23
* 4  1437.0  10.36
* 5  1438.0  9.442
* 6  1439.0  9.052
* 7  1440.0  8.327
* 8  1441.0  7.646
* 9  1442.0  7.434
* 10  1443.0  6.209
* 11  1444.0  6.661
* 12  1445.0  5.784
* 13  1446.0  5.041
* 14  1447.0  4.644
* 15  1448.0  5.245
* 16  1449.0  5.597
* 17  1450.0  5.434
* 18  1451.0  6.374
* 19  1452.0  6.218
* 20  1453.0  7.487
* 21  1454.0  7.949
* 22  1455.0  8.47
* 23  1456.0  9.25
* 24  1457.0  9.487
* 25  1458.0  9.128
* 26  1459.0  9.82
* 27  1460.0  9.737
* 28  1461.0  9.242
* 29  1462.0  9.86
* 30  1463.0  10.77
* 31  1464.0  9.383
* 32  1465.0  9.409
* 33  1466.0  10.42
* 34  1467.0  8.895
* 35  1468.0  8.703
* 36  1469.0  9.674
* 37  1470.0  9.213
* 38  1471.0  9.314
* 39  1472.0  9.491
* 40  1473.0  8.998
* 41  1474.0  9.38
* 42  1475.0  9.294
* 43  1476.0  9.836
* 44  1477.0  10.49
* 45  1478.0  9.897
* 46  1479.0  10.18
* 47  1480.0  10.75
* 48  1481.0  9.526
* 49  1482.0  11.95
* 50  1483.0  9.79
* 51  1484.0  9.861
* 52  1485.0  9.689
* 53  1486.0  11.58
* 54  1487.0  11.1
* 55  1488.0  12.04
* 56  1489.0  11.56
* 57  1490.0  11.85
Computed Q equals 6.661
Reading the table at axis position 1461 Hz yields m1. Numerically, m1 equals 9.242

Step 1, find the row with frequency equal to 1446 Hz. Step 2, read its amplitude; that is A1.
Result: 5.041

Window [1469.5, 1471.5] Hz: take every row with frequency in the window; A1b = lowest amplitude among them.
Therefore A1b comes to 9.213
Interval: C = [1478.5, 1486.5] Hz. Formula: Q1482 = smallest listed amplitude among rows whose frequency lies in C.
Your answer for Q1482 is 9.526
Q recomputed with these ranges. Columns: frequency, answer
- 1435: 9.866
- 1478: 9.897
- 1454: 7.949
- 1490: 11.85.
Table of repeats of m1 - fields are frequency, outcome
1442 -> 7.434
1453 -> 7.487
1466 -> 10.42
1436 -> 10.23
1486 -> 11.58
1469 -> 9.674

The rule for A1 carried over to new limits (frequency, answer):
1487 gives 11.1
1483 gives 9.79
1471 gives 9.314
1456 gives 9.25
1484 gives 9.861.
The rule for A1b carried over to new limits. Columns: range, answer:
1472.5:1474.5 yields 8.998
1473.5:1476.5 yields 9.294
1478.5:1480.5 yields 10.18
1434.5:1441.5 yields 7.646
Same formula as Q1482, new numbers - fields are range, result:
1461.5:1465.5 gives 9.383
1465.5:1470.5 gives 8.703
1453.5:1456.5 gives 7.949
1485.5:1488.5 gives 11.1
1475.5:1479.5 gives 9.836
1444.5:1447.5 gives 4.644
